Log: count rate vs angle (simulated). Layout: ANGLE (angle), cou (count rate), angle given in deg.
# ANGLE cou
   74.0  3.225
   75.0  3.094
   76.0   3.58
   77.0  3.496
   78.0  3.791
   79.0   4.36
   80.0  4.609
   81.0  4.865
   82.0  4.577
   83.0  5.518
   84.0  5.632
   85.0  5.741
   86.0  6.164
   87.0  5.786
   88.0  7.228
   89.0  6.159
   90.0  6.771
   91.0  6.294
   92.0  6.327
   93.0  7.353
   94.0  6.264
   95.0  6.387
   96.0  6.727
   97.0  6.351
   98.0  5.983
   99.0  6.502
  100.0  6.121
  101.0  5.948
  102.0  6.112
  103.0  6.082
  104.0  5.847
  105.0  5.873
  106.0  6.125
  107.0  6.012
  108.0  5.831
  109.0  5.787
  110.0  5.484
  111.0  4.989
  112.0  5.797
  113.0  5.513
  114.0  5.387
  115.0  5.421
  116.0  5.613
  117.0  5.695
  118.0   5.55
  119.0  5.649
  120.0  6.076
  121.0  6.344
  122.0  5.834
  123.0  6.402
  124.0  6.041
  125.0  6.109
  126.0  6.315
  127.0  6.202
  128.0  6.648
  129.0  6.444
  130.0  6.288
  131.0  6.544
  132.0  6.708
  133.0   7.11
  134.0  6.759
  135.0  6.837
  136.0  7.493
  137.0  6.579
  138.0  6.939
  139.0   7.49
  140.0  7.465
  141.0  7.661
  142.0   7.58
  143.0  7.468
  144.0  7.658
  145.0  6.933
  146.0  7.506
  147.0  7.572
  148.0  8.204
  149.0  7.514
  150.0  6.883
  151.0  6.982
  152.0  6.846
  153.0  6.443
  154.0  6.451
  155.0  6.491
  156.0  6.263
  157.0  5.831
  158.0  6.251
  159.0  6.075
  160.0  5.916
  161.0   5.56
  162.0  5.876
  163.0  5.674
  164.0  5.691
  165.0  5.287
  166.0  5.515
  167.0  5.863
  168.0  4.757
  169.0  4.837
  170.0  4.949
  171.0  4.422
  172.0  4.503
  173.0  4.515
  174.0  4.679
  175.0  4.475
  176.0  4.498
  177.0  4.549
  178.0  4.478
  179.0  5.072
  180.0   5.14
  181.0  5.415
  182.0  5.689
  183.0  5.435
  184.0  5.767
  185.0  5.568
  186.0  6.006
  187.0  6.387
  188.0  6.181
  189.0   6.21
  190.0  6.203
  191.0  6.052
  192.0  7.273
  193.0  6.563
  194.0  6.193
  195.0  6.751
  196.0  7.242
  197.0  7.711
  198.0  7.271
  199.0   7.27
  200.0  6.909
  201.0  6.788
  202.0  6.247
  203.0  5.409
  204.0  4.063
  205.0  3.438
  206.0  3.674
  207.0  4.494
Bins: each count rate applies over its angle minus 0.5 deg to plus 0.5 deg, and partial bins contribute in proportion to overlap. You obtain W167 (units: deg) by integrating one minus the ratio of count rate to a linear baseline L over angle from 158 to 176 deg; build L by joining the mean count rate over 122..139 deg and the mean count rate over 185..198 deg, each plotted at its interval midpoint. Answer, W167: 3.70 deg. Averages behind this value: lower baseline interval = 6.59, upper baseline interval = 6.55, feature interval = 5.22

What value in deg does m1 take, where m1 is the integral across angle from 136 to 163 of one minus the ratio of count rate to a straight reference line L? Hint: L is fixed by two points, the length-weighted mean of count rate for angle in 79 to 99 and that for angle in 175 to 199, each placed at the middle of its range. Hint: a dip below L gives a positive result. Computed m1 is -3.9 deg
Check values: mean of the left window 6.01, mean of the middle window 6.85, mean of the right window 5.98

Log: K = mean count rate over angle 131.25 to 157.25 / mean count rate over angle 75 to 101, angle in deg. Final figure 1.2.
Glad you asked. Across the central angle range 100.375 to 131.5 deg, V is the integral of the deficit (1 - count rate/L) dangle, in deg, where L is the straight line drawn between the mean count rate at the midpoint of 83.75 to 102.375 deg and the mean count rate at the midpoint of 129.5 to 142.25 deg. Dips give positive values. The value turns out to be 3.5 deg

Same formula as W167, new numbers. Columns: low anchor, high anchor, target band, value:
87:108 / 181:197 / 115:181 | 1.4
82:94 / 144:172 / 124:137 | -0.9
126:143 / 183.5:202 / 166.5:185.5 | 4.8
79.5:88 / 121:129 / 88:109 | -1.9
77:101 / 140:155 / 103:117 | 1.5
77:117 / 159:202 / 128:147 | -4.3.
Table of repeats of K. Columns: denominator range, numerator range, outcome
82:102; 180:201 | 1.02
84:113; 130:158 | 1.15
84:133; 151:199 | 0.95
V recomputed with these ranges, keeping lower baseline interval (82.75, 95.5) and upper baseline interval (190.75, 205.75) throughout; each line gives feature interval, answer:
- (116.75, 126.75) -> 0.4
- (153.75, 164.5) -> 0.5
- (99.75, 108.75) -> 0.4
